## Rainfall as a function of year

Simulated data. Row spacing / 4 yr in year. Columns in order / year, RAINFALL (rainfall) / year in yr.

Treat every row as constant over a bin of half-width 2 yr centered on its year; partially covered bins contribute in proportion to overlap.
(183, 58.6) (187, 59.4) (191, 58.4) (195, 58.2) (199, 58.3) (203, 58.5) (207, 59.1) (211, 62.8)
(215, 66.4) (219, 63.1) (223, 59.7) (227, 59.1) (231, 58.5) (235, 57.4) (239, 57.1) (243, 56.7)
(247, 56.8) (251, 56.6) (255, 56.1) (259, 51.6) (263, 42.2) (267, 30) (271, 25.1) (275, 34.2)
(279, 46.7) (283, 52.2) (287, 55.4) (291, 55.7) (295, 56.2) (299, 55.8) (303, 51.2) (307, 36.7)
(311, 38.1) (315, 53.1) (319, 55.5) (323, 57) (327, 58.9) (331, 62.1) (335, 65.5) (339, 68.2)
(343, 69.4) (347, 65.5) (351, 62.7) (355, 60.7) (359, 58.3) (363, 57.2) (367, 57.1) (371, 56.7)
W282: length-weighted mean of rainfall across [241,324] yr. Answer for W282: 48.6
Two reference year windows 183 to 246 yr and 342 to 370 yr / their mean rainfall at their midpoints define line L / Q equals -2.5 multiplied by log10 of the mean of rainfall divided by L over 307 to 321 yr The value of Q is 0.27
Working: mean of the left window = 59.4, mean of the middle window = 47.2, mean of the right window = 61.1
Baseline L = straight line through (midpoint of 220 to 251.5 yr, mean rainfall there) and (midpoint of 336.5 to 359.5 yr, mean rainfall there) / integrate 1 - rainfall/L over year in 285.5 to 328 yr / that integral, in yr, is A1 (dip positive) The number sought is 7.0 yr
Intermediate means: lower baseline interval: 58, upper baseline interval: 64.5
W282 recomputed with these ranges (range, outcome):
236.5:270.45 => 49.9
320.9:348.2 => 63.7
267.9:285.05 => 39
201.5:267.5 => 56.6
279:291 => 52.9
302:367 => 57.6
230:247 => 57.3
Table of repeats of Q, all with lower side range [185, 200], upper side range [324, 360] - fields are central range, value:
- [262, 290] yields 0.43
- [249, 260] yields 0.10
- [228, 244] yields 0.04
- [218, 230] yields -0.01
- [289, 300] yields 0.11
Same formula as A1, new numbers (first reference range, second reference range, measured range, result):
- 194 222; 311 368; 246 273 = 6.9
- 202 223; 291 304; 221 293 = 9.5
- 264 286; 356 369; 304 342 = -4.5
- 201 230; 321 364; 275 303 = 4.4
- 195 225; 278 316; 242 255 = -0.1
